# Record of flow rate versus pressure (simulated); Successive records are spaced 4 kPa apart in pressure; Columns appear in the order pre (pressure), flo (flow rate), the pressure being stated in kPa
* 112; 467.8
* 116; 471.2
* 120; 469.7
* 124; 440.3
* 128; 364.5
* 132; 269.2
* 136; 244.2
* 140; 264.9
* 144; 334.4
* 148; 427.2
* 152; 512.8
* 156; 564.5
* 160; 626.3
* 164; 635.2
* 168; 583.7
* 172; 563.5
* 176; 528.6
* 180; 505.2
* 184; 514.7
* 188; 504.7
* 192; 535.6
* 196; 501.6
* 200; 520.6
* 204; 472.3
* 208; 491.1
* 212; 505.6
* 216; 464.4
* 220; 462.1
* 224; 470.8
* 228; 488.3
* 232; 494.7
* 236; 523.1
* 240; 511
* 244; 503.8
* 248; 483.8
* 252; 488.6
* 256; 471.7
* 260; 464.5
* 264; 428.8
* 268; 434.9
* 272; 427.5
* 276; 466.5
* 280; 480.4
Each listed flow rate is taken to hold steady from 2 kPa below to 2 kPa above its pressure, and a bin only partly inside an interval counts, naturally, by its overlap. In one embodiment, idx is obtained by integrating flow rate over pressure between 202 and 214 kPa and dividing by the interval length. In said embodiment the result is 490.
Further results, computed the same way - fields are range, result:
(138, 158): 421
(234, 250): 505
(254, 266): 455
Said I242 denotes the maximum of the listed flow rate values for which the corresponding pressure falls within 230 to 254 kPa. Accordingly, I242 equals 523.1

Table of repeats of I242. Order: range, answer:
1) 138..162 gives 626.3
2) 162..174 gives 635.2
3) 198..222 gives 520.6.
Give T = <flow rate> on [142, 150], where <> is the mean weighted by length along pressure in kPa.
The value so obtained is 381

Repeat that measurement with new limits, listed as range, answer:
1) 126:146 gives 295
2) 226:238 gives 502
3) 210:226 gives 476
